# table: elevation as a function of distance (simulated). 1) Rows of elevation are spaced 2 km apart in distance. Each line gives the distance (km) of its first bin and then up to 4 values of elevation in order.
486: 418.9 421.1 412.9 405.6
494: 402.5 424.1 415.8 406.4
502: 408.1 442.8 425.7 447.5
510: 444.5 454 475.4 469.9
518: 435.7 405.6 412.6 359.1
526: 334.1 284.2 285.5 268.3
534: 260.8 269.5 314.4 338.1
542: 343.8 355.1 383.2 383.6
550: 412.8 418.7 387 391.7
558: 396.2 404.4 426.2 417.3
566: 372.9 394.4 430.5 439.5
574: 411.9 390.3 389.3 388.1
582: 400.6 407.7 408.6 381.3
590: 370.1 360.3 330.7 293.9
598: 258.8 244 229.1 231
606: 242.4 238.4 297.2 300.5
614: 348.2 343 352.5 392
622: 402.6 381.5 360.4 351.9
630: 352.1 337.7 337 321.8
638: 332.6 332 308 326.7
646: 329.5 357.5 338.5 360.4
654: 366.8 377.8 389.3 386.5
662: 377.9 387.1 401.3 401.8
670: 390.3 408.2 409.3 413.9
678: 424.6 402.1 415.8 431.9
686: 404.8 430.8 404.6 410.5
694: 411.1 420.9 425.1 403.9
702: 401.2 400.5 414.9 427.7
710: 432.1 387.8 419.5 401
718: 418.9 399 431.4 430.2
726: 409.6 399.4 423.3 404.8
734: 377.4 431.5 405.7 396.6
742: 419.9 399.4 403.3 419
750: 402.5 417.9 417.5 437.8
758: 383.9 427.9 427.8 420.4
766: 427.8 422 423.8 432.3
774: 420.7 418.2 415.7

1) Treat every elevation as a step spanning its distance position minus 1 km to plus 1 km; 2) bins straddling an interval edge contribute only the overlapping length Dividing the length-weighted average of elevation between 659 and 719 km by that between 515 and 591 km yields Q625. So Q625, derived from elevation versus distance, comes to 1.08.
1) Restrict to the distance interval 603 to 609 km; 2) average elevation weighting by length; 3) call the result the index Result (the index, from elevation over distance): 237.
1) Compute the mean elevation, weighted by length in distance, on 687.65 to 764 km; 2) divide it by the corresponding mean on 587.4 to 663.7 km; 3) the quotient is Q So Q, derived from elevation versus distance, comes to 1.24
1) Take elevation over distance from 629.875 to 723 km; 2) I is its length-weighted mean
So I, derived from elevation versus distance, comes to 389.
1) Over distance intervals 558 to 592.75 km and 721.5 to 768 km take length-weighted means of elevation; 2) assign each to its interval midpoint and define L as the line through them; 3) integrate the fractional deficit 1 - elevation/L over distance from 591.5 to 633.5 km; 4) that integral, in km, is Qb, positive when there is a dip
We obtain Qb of 9.0 km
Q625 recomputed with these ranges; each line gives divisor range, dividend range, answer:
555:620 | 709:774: 1.17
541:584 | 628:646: 0.84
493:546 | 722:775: 1.09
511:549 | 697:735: 1.14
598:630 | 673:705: 1.32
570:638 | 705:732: 1.21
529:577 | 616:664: 0.96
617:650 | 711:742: 1.18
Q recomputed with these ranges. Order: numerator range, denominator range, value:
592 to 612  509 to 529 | 0.66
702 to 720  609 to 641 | 1.19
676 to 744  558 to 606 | 1.14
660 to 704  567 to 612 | 1.19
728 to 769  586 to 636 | 1.27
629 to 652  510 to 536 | 0.91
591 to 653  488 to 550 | 0.84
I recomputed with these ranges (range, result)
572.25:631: 341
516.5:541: 334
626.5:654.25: 339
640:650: 331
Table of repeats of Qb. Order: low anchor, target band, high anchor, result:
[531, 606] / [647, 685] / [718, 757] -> -0.22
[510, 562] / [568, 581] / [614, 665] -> -1.45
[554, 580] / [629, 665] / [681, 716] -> 5.18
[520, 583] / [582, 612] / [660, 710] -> 5.76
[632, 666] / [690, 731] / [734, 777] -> -2.52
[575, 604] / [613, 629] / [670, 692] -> 0.02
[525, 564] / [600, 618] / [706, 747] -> 4.45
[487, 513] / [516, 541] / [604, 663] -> 4.34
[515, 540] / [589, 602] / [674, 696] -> 2.42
